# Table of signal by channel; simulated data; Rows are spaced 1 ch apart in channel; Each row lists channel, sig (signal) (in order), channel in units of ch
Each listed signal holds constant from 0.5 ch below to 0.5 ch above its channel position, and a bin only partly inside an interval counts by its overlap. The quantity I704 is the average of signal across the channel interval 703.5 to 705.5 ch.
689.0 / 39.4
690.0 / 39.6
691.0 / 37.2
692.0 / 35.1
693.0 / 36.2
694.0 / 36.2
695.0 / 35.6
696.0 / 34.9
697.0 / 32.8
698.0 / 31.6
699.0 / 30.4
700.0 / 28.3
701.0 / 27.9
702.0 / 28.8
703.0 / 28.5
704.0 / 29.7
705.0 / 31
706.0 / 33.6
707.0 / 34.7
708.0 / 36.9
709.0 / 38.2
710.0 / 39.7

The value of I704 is 30.4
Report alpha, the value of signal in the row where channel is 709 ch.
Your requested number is 38.2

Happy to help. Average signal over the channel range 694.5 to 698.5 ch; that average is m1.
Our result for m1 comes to 33.7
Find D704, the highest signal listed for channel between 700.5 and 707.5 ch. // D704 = 34.7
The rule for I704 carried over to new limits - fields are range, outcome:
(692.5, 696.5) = 35.7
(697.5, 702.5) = 29.4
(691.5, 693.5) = 35.7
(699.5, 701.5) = 28.1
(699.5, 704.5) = 28.6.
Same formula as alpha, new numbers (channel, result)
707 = 34.7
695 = 35.6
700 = 28.3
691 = 37.2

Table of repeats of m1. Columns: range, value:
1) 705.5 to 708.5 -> 35.1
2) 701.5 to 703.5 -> 28.6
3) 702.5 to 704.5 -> 29.1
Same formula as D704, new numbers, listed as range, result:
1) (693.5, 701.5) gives 36.2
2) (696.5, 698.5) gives 32.8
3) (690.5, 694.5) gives 37.2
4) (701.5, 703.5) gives 28.8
